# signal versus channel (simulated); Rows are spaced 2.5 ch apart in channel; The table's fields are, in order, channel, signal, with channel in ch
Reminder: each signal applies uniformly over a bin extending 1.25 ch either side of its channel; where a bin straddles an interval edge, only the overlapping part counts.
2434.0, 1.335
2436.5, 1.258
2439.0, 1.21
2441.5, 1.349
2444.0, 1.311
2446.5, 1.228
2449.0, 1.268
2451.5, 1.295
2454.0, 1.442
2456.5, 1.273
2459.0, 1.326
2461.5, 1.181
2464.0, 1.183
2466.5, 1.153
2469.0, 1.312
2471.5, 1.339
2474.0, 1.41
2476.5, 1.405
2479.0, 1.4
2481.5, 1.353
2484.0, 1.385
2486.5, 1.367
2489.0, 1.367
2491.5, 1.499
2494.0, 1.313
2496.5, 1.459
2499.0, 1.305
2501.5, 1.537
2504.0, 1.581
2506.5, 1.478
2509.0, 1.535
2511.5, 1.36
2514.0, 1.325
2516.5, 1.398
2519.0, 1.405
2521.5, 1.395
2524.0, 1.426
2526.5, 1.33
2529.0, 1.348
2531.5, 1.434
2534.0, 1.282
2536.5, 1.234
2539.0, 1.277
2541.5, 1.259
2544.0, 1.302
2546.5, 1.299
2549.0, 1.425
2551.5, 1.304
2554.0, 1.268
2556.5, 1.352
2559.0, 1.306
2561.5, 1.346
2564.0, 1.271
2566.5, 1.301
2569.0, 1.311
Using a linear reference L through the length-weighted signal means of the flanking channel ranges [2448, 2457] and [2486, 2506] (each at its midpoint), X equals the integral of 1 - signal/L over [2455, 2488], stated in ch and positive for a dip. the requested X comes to 1.36 ch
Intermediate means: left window 1.32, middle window 1.32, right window 1.43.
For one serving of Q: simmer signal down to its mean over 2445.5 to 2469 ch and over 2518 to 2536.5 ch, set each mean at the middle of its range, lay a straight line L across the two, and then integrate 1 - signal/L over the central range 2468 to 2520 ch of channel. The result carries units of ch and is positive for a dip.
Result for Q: -3.6 ch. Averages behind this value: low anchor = 1.26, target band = 1.41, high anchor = 1.36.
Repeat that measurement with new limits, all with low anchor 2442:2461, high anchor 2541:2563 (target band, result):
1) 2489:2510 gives -2.3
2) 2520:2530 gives -0.5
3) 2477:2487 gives -0.5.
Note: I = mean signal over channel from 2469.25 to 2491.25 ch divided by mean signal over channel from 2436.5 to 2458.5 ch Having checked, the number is 1.1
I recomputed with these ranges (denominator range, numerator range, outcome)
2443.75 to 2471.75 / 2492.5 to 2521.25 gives 1.12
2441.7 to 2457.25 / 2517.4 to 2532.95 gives 1.06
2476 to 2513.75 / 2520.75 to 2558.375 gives 0.93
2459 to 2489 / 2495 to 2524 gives 1.09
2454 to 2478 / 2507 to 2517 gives 1.09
